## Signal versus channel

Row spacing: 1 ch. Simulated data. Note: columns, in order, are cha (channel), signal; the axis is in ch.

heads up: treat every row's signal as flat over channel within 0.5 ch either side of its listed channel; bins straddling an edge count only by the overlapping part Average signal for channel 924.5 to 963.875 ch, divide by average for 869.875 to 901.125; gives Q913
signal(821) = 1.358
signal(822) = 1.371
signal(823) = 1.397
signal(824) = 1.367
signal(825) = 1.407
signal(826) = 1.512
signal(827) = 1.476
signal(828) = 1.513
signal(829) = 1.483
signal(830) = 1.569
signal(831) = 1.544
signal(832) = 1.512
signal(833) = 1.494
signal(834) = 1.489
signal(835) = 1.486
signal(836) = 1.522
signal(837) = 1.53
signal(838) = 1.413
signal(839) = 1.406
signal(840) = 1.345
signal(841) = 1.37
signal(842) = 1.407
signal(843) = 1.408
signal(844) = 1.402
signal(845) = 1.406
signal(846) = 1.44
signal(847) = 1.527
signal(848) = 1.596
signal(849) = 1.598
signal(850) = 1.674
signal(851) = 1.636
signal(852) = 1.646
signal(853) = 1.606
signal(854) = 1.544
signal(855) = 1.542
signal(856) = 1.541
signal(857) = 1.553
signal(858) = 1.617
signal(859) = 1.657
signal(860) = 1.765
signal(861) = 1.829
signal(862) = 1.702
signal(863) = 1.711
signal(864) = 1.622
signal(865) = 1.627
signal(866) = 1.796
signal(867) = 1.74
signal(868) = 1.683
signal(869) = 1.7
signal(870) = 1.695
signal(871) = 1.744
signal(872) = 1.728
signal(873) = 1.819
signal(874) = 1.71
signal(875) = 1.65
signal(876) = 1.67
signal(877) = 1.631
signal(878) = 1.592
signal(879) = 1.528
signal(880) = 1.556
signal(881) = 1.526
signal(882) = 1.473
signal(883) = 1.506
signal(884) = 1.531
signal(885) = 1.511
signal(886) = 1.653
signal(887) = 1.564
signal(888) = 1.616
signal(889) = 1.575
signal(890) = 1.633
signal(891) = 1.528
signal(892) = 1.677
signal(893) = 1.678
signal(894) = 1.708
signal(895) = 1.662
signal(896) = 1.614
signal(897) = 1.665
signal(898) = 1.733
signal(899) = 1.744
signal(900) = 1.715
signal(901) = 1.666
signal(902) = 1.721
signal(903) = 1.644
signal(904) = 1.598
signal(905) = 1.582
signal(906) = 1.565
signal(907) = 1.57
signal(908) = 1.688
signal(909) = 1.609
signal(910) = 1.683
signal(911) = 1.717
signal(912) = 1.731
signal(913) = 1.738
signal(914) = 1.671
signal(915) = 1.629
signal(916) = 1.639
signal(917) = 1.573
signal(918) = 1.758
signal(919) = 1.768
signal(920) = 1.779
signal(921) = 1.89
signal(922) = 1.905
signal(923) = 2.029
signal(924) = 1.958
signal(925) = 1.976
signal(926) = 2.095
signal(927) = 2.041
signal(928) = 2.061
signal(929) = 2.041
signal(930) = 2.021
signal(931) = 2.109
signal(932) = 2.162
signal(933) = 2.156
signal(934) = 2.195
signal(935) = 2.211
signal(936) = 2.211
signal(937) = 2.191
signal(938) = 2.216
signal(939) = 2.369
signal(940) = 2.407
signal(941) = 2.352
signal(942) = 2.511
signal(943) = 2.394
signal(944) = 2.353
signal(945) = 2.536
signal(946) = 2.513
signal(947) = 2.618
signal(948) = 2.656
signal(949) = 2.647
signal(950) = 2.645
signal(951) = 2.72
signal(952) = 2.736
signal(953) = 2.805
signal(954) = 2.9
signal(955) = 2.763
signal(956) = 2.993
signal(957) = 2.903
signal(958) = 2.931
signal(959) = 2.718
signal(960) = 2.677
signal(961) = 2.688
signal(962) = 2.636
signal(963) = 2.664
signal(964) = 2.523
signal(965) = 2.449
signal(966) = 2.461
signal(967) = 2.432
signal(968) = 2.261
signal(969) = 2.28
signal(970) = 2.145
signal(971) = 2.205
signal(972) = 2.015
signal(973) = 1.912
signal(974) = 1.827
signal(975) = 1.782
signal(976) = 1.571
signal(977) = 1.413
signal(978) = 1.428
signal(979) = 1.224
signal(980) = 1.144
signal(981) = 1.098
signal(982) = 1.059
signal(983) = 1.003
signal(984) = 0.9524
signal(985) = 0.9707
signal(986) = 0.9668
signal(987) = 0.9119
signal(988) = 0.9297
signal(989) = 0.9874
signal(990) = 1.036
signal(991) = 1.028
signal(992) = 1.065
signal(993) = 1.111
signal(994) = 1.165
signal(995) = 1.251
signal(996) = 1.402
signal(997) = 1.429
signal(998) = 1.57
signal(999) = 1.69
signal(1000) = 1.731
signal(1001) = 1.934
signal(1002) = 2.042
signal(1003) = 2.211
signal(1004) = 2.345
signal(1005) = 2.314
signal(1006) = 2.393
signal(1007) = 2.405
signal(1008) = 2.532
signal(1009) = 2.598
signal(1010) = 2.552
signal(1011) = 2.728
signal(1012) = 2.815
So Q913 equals 1.5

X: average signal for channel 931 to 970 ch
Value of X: 2.51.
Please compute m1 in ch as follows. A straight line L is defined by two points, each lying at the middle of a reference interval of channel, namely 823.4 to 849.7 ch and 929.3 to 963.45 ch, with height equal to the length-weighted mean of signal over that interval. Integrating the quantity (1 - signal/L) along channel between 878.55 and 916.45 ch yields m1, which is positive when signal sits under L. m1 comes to 7.8 ch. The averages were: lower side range 1.47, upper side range 2.51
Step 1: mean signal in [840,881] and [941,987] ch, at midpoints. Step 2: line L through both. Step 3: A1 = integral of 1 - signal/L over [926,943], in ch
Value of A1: -1.64 ch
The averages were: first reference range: 1.61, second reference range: 2.17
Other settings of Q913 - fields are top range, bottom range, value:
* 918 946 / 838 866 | 1.37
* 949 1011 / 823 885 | 1.25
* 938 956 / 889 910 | 1.57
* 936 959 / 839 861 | 1.68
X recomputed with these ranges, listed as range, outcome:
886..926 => 1.7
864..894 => 1.63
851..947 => 1.8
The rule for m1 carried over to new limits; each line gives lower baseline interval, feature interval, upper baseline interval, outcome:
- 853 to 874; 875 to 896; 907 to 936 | 2.0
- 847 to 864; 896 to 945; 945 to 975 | 6.2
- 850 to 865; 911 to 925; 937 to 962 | 3.1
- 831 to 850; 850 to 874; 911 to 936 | -1.3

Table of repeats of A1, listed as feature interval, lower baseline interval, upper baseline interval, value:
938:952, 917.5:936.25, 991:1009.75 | -3.9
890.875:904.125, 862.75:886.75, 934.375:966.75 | 1.7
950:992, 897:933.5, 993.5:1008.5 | -2.1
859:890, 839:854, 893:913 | -1.3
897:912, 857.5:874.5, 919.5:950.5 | 2.6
